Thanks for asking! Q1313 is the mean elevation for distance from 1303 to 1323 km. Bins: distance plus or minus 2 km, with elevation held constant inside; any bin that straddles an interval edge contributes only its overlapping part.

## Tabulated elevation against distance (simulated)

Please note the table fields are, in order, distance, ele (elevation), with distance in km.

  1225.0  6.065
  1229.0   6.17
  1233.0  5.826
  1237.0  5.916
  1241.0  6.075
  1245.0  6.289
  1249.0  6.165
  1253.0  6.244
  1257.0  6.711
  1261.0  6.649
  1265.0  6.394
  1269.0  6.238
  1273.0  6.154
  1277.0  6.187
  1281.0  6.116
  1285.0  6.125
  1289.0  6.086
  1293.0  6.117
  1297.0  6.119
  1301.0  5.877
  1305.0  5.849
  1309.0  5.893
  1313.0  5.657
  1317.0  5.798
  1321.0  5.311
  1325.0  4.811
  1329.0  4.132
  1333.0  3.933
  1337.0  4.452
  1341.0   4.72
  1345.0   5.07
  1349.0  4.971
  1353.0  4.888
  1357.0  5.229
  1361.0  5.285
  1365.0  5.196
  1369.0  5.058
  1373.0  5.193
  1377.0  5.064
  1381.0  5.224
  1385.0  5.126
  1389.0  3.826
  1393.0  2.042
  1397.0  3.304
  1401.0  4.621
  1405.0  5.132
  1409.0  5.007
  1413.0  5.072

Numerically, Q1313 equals 5.7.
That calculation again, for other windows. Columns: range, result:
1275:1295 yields 6.13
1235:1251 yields 6.11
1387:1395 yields 2.93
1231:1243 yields 5.94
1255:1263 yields 6.68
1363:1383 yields 5.15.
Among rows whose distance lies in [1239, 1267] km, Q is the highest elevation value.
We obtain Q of 6.711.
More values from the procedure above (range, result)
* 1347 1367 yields 5.285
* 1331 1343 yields 4.72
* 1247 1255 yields 6.244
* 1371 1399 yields 5.224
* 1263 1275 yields 6.394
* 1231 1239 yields 5.916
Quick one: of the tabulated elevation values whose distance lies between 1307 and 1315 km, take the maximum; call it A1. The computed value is 5.893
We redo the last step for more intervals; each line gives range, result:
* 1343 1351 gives 5.07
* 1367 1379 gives 5.193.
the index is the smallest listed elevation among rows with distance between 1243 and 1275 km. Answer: 6.154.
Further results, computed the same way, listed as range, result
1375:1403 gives 2.042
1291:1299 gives 6.117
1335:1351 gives 4.452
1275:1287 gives 6.116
